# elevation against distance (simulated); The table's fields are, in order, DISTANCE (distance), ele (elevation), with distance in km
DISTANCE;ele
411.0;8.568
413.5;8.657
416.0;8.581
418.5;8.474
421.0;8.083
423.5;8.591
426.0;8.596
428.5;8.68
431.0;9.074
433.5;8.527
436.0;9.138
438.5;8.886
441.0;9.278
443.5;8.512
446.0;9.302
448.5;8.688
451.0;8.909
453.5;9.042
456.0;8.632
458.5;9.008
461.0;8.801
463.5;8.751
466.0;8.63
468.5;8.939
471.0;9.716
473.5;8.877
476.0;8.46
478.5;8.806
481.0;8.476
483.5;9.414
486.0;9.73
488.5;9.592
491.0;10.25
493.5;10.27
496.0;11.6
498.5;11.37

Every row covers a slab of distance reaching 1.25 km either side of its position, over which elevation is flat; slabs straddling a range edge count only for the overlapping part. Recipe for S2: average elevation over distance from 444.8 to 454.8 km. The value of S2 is 8.98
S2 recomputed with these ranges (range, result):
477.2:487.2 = 9.1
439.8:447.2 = 9.03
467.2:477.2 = 9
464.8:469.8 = 8.8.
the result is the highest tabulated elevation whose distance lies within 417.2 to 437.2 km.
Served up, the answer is 9.138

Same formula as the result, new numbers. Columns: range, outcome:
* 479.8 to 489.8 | 9.73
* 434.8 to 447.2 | 9.302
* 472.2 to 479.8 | 8.877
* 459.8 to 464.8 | 8.801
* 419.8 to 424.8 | 8.591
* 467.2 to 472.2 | 9.716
